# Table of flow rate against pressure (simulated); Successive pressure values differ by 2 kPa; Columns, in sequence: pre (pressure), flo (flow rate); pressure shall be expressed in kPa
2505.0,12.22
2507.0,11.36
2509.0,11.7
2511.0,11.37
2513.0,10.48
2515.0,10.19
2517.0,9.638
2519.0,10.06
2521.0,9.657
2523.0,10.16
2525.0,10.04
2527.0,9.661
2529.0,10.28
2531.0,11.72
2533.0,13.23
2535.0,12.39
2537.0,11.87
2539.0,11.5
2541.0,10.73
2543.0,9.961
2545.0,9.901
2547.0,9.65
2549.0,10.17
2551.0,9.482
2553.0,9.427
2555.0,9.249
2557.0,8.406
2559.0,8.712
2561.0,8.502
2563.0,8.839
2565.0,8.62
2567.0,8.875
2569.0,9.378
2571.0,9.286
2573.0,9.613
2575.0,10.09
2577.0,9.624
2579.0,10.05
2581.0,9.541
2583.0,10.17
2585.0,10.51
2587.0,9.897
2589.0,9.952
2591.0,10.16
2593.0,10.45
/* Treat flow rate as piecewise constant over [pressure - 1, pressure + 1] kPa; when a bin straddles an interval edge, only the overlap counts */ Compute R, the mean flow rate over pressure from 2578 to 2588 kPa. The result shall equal 10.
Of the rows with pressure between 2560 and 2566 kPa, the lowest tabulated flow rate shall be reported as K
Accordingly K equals 8.502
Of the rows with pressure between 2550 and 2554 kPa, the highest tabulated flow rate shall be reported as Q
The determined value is 9.482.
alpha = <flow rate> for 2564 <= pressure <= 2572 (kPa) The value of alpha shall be 9.04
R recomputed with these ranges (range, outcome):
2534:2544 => 11.3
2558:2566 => 8.67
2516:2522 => 9.79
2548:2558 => 9.35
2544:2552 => 9.8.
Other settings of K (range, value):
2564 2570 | 8.62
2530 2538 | 11.72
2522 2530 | 9.661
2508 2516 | 10.19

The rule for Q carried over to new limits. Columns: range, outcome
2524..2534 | 13.23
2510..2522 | 11.37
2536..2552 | 11.87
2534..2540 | 12.39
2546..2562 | 10.17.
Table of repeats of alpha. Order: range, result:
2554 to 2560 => 8.79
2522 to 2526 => 10.1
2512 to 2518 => 10.1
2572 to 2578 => 9.78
